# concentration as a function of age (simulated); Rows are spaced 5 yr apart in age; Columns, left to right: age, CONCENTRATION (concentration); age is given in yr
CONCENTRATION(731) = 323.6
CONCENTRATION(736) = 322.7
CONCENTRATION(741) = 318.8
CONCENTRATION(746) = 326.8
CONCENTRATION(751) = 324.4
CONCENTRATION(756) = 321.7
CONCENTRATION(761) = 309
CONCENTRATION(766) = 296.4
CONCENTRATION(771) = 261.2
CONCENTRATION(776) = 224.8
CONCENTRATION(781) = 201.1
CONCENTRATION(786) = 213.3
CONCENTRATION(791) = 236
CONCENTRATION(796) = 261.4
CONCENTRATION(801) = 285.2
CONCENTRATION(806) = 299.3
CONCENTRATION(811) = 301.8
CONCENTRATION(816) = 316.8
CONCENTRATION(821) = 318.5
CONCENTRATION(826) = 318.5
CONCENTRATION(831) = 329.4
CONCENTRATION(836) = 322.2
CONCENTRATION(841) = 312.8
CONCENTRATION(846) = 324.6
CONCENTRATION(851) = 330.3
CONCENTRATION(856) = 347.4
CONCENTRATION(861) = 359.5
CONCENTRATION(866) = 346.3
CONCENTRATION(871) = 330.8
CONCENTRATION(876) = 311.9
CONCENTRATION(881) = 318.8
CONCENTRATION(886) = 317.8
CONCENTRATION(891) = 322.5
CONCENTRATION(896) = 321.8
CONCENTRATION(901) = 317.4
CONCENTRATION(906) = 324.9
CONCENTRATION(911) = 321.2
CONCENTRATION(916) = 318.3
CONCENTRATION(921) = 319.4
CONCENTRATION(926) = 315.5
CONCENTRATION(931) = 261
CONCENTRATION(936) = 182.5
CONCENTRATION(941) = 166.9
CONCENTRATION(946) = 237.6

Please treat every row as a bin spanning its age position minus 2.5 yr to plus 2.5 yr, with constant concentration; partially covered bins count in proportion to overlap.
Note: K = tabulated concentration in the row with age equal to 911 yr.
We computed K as 321.2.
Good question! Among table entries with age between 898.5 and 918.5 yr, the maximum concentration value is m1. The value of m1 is 324.9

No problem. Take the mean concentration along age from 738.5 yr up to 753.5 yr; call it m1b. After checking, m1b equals 323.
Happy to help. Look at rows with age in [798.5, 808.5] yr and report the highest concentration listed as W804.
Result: 299.3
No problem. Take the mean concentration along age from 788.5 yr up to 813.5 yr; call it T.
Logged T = 277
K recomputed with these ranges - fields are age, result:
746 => 326.8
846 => 324.6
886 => 317.8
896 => 321.8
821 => 318.5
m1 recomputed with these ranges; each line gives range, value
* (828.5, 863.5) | 359.5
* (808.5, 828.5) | 318.5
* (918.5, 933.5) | 319.4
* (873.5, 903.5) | 322.5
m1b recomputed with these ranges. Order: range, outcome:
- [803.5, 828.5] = 311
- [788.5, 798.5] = 249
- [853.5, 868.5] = 351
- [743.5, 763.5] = 320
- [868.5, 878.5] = 321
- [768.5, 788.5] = 225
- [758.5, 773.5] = 289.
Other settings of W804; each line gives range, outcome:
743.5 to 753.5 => 326.8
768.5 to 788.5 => 261.2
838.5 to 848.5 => 324.6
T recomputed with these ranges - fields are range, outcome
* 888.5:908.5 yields 322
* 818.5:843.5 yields 320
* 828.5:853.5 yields 324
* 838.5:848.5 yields 319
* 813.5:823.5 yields 318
